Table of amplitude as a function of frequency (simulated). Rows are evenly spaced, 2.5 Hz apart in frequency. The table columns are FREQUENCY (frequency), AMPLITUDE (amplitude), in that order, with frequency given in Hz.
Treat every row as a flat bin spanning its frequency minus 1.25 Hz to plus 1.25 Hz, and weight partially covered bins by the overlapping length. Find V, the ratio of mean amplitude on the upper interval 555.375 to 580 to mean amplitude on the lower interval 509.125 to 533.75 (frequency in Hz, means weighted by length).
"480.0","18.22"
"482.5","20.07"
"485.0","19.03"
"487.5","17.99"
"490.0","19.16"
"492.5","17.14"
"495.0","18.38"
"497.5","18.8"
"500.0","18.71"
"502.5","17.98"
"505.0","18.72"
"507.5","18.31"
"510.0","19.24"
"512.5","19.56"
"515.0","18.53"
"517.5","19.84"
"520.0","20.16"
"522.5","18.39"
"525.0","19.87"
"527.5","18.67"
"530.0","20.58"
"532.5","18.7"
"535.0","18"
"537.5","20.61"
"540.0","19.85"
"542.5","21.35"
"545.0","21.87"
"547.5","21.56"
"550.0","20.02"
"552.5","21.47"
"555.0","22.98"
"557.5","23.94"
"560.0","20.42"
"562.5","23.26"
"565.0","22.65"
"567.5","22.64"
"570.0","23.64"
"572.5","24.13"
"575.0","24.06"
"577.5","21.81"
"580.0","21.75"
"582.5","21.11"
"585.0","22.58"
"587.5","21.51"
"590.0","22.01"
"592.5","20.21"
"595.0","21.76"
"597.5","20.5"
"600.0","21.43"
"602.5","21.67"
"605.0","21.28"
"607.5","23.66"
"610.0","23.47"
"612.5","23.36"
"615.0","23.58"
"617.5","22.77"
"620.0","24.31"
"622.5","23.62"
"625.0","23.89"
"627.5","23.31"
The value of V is 1.18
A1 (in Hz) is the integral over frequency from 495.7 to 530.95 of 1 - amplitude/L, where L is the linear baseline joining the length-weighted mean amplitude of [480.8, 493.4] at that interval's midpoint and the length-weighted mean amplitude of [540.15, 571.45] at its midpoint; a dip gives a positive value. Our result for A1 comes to 1.62 Hz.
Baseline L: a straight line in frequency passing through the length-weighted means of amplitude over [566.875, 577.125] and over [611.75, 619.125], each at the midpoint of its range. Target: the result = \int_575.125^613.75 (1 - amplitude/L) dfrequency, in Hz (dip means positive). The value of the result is 2.4 Hz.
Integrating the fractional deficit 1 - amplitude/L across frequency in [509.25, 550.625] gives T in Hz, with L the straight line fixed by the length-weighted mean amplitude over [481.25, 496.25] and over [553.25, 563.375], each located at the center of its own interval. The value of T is 2.3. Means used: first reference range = 18.6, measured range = 19.8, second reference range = 22.6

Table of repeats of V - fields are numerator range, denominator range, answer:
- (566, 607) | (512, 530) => 1.14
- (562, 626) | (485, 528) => 1.20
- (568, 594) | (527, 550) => 1.10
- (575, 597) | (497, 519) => 1.15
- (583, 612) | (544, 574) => 0.98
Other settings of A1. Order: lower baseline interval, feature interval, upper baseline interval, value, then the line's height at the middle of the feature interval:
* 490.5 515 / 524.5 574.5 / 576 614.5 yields -2.7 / 20.3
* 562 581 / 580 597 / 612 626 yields 1.3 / 23.2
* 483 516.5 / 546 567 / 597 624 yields -1.3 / 20.7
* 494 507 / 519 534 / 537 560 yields 0.6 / 20.1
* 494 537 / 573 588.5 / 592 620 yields -0.6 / 21.4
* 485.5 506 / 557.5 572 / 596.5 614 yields -1.3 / 20.8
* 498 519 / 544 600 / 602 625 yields -1.6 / 21.5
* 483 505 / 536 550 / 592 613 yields -0.6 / 20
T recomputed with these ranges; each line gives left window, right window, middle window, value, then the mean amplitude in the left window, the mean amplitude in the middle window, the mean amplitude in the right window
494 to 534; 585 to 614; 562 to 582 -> -1.82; 19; 22.9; 21.9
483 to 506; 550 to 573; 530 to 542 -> 0.85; 18.5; 19.6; 22.6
